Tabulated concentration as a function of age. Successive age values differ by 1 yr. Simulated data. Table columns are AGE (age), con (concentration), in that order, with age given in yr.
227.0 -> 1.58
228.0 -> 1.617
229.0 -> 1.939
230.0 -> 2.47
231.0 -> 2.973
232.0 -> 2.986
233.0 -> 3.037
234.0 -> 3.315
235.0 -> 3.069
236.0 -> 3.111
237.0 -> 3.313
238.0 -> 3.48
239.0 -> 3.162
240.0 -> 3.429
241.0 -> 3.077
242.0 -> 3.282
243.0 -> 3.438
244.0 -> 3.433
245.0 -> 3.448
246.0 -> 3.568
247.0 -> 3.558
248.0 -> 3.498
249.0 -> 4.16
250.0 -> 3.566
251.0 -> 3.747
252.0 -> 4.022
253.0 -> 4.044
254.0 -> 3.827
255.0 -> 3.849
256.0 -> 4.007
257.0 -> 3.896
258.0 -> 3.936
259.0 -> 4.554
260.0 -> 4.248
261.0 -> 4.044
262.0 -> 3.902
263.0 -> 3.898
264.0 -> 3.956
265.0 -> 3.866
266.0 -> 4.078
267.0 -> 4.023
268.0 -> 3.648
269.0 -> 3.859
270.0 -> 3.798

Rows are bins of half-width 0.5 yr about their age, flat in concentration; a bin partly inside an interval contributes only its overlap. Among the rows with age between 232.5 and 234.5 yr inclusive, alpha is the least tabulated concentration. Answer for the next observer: 3.037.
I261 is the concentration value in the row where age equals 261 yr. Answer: 4.044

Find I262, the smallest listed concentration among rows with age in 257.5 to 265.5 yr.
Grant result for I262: 3.866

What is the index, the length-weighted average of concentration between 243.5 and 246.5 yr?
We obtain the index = 3.48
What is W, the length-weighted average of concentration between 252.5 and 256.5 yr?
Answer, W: 3.93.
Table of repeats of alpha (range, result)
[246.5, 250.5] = 3.498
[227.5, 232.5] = 1.617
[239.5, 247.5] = 3.077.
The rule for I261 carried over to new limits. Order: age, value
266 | 4.078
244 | 3.433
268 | 3.648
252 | 4.022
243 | 3.438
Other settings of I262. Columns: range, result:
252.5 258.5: 3.827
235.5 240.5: 3.111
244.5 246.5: 3.448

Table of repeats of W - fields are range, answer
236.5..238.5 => 3.4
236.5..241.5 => 3.29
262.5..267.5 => 3.96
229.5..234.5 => 2.96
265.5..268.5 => 3.92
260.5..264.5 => 3.95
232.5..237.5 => 3.17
